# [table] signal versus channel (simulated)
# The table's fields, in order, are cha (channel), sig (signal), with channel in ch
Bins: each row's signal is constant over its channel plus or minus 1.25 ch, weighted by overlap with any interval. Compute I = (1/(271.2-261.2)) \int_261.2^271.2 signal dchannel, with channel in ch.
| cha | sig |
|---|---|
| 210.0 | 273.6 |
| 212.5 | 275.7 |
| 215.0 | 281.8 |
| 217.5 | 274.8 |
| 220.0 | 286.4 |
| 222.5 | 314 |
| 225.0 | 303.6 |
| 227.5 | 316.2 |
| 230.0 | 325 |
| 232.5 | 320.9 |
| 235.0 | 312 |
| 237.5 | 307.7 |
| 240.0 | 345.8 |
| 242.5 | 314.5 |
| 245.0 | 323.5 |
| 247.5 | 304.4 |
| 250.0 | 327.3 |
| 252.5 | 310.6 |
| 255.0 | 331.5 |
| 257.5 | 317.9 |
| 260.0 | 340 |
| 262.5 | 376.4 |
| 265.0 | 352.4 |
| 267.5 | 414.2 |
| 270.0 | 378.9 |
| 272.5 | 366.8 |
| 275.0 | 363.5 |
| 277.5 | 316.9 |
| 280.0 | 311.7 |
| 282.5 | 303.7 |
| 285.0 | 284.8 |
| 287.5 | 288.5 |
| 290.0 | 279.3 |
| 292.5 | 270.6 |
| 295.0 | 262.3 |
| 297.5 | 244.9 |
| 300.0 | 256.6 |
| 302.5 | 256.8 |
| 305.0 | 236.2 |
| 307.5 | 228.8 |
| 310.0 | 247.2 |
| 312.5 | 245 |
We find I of 380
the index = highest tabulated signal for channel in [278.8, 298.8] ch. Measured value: 311.7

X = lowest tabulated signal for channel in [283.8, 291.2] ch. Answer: 279.3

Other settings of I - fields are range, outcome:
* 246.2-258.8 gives 318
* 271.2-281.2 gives 340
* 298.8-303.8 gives 256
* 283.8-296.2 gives 277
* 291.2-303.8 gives 258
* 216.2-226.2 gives 295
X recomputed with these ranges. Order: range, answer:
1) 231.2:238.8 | 307.7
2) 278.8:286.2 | 284.8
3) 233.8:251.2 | 304.4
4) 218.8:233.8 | 286.4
